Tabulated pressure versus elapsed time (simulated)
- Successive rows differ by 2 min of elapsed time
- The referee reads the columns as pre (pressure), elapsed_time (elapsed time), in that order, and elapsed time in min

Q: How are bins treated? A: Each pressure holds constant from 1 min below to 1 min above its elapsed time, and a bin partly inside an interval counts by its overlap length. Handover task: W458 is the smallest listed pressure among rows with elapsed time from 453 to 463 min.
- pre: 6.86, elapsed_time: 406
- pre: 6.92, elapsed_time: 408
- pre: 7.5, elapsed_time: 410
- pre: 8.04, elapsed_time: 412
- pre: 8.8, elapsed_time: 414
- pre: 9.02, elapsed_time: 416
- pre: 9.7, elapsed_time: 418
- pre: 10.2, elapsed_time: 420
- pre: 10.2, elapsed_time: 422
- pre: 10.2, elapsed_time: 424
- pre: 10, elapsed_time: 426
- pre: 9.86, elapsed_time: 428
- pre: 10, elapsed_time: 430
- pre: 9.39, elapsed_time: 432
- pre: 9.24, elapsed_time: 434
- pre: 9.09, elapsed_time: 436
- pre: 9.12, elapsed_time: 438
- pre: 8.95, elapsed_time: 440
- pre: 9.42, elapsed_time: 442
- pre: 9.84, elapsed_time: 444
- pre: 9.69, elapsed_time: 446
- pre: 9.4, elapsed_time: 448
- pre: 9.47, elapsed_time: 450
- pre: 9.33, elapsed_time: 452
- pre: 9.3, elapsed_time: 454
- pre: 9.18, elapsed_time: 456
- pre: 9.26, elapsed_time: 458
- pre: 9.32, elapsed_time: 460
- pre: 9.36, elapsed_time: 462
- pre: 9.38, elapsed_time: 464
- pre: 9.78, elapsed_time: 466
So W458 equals 9.18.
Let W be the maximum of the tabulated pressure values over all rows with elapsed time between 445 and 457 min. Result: 9.69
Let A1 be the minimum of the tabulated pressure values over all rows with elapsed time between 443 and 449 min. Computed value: 9.4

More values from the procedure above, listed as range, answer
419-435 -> 9.24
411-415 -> 8.04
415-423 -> 9.02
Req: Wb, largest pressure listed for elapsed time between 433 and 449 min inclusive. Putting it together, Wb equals 9.84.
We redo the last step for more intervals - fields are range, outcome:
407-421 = 10.2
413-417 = 9.02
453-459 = 9.3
